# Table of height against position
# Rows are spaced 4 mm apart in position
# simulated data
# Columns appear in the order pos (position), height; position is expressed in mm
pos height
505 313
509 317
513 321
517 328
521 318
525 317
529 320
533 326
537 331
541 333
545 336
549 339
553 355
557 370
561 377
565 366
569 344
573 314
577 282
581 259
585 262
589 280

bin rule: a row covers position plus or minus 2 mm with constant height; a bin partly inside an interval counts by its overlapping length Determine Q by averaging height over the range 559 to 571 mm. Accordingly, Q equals 362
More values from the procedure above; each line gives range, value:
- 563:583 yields 313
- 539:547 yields 334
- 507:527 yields 320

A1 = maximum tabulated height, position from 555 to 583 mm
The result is 377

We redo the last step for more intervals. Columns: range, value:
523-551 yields 339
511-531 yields 328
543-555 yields 355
